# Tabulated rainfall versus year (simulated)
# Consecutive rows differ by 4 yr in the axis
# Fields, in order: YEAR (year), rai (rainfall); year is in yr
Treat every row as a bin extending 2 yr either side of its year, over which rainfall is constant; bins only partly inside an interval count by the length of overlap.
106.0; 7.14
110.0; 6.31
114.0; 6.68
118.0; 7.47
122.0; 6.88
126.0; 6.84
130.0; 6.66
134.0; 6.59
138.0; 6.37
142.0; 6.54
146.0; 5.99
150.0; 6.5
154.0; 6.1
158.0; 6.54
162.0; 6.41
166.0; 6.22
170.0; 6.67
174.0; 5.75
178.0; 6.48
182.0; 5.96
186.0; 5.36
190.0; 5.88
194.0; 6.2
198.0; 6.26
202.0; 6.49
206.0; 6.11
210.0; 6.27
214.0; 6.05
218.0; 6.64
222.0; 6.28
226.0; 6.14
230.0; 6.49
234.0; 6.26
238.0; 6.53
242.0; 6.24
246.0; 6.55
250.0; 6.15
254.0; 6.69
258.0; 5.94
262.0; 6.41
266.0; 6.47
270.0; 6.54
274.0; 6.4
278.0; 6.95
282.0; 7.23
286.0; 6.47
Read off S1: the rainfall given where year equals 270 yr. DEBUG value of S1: 6.54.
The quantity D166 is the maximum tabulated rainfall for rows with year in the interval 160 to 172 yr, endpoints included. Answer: 6.67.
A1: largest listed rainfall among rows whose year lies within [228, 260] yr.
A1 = 6.69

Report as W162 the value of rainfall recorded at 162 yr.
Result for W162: 6.41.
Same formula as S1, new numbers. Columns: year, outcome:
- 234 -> 6.26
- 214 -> 6.05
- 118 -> 7.47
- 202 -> 6.49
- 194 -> 6.2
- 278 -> 6.95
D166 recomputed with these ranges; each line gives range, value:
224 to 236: 6.49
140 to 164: 6.54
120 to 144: 6.88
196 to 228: 6.64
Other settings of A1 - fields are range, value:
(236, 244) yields 6.53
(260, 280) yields 6.95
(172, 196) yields 6.48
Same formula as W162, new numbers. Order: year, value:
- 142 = 6.54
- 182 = 5.96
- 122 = 6.88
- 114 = 6.68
